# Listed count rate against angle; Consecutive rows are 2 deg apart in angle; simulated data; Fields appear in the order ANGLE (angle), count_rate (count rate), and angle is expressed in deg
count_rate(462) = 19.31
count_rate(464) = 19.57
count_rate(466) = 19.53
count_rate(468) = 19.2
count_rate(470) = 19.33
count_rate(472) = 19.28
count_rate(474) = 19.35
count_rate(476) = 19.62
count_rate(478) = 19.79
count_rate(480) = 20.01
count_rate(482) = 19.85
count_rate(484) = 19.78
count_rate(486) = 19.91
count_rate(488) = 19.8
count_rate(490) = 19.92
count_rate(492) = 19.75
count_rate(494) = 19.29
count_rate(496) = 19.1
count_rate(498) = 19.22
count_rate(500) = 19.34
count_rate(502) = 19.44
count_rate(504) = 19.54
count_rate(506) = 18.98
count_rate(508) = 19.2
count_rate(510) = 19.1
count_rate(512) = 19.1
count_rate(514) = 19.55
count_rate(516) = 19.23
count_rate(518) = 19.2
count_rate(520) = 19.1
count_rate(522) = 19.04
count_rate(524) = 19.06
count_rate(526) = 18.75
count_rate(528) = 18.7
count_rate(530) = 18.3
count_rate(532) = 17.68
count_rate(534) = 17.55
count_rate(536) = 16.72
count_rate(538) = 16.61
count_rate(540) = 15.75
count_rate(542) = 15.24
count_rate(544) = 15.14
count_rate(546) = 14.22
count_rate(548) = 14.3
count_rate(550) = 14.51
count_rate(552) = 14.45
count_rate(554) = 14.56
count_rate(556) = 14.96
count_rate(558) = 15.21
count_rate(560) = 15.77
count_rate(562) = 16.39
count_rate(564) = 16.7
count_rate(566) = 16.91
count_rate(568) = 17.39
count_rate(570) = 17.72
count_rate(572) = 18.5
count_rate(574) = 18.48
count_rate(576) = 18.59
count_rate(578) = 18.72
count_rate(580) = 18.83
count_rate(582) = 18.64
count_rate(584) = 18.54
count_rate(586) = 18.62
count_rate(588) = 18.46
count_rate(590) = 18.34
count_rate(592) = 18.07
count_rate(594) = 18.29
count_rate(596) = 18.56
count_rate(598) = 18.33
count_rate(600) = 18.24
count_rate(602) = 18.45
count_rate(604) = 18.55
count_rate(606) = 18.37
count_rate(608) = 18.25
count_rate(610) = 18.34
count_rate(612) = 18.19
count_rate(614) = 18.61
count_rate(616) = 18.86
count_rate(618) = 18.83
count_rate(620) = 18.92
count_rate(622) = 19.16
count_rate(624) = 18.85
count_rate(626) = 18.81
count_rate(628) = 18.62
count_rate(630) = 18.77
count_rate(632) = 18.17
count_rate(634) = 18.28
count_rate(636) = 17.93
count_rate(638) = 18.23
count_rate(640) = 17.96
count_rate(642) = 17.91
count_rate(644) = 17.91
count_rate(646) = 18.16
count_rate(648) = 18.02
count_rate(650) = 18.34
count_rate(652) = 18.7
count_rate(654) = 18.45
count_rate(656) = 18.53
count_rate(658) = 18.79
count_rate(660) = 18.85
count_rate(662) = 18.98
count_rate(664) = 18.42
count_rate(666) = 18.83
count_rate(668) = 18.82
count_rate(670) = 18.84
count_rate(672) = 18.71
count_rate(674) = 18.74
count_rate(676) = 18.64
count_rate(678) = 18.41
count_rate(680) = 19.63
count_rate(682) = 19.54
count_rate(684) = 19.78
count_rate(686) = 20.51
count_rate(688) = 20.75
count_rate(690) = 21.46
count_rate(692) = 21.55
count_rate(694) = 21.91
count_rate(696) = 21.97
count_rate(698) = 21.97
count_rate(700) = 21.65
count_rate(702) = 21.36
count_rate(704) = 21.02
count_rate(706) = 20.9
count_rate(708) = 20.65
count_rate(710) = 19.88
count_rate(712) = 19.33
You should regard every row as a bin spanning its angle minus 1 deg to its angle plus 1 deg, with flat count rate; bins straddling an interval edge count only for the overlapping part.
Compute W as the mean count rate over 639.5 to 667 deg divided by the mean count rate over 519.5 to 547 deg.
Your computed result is 1.07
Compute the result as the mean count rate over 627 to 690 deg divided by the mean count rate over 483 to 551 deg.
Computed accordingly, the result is 1.0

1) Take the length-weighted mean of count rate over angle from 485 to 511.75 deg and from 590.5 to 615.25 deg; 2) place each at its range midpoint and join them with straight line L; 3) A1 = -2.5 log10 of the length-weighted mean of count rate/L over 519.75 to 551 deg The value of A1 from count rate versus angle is 0.13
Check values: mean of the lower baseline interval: 19.4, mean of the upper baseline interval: 18.4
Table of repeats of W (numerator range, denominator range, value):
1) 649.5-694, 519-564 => 1.17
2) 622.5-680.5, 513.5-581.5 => 1.08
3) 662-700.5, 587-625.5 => 1.08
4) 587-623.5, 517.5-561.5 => 1.12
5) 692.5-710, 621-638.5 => 1.15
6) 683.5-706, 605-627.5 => 1.14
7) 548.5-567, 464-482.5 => 0.79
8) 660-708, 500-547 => 1.11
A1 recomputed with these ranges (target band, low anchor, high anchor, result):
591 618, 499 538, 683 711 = 0.08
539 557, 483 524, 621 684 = 0.28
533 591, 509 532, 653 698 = 0.14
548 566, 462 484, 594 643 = 0.23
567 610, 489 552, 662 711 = 0.03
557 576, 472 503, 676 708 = 0.17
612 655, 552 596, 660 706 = 0.02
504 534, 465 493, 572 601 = 0.02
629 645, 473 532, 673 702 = 0.12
